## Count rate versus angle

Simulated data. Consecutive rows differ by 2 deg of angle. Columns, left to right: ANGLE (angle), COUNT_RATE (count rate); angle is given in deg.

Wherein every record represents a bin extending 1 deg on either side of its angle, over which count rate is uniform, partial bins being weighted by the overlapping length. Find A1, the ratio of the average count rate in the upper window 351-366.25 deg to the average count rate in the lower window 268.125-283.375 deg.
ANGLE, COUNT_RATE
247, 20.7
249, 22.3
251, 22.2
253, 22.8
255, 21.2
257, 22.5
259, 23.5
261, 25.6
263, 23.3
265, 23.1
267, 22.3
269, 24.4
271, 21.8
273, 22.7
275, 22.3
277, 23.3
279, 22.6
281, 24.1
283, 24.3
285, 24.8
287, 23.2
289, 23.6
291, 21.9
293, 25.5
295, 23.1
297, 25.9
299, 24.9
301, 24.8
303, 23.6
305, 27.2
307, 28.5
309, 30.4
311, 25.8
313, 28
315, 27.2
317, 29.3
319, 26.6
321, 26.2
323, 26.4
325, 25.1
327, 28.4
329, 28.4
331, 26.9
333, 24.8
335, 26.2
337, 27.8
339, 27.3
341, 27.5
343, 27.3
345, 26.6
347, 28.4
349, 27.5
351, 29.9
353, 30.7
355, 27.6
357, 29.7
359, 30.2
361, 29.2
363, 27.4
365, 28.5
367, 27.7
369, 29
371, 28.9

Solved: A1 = 1.26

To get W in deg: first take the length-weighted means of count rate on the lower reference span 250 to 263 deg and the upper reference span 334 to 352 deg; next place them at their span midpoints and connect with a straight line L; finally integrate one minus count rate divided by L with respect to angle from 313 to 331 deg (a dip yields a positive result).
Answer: -0.50 deg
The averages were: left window 23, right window 27.6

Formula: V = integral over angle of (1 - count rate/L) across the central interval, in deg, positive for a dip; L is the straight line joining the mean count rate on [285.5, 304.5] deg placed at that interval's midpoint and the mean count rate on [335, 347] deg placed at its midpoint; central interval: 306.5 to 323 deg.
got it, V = -1.39 deg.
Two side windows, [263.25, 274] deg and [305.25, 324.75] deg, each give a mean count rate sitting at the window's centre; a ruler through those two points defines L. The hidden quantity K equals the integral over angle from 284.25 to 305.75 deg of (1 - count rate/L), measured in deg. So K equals 1.0 deg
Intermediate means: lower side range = 22.9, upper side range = 27.5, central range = 24.4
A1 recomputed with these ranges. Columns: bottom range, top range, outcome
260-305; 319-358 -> 1.16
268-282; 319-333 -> 1.16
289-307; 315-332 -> 1.10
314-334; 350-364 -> 1.09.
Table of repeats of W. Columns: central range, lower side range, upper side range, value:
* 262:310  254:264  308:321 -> 2.3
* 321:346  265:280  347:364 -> 0.4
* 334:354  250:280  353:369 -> -0.1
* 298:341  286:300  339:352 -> -1.6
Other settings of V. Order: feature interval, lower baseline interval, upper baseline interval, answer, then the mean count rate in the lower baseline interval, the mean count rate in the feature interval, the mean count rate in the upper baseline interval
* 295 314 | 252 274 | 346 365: -0.5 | 23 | 26.4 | 28.9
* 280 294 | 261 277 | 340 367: 0.2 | 23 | 23.9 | 28.5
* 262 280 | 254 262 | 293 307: 0.7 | 23.2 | 22.9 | 25.2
